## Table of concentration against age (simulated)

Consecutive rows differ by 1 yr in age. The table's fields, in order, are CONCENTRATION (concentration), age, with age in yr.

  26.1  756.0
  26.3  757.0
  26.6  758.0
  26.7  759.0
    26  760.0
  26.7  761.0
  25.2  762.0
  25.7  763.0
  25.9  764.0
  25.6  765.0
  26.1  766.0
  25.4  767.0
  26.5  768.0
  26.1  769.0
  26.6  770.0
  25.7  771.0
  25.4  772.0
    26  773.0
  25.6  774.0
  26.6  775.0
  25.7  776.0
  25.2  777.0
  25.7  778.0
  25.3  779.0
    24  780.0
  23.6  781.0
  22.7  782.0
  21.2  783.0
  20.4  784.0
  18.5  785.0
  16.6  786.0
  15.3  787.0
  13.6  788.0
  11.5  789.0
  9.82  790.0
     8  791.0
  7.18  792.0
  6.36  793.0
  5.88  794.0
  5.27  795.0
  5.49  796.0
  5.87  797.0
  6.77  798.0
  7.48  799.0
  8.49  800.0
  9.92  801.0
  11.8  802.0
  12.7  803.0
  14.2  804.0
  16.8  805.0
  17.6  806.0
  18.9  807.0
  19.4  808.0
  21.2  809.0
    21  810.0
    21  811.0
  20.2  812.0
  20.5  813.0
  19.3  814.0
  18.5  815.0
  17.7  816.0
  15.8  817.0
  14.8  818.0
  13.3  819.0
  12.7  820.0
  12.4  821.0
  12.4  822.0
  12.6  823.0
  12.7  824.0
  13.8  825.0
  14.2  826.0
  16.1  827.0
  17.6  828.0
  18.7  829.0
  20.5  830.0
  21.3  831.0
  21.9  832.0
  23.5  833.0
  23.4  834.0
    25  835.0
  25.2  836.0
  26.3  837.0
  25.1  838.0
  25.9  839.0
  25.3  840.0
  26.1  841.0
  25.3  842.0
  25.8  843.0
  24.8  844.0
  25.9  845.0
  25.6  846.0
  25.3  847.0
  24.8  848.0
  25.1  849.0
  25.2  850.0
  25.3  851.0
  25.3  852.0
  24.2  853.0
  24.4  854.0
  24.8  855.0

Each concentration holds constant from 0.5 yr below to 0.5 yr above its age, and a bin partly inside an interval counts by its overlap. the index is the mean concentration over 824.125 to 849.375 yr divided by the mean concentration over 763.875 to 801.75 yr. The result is 1.3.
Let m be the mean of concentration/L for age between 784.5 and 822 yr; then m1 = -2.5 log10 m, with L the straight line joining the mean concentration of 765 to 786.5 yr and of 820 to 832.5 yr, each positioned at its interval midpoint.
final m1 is 0.39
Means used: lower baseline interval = 24.3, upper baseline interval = 16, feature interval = 13.5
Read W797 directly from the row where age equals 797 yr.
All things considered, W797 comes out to 5.87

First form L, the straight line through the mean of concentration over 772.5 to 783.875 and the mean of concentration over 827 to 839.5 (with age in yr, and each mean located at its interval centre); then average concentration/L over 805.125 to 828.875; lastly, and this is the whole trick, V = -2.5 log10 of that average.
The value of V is 0.36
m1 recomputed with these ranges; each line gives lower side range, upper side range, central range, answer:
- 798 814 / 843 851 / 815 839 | 0.15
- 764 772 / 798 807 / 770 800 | 0.21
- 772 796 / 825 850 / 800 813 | 0.19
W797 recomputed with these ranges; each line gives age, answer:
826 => 14.2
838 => 25.1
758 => 26.6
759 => 26.7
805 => 16.8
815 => 18.5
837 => 26.3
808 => 19.4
